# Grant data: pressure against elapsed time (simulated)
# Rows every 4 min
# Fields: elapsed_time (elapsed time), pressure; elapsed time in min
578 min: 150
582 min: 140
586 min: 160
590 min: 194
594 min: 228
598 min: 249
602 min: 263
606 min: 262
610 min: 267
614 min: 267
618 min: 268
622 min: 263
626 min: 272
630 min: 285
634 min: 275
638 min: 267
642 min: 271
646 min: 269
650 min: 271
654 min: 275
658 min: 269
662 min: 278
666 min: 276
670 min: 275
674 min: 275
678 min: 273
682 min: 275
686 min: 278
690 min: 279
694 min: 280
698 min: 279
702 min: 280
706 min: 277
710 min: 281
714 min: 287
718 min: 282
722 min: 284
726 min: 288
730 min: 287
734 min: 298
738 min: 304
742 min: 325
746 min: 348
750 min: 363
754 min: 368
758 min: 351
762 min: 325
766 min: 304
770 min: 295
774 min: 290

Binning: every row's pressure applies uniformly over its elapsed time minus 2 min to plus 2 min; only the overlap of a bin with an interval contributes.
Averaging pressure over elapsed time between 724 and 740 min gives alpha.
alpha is 294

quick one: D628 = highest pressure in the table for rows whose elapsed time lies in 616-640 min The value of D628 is 285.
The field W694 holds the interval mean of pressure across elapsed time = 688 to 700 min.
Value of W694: 279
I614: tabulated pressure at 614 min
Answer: 267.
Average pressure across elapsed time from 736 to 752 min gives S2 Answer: 335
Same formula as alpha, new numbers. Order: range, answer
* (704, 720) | 282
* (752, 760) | 360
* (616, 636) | 273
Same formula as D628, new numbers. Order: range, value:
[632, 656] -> 275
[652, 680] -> 278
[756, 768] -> 351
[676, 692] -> 279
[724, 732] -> 288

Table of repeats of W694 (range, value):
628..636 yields 280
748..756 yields 366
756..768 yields 327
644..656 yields 272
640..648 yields 270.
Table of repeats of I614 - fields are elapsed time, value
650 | 271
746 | 348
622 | 263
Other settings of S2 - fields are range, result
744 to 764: 351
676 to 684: 274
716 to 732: 285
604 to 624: 265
